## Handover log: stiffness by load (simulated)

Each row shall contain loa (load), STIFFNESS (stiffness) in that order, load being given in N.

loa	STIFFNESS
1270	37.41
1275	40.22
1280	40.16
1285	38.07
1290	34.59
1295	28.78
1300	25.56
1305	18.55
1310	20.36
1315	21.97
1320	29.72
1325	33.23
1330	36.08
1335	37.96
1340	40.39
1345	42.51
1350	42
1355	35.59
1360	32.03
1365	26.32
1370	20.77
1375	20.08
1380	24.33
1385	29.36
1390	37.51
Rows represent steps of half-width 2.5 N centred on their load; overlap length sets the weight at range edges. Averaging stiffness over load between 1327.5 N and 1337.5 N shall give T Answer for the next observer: 37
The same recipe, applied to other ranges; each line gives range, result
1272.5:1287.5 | 39.5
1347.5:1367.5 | 34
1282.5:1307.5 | 29.1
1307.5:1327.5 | 26.3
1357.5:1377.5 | 24.8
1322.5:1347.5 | 38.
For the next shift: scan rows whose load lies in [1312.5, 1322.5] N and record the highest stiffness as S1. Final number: 29.72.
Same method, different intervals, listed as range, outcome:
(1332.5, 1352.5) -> 42.51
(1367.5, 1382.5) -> 24.33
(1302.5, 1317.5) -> 21.97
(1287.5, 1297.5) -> 34.59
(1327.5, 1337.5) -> 37.96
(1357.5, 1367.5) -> 32.03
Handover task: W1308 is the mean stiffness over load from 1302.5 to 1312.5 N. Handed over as 19.5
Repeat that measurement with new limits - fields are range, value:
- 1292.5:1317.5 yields 23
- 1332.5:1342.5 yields 39.2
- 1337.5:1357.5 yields 40.1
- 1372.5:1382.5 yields 22.2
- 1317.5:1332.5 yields 33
